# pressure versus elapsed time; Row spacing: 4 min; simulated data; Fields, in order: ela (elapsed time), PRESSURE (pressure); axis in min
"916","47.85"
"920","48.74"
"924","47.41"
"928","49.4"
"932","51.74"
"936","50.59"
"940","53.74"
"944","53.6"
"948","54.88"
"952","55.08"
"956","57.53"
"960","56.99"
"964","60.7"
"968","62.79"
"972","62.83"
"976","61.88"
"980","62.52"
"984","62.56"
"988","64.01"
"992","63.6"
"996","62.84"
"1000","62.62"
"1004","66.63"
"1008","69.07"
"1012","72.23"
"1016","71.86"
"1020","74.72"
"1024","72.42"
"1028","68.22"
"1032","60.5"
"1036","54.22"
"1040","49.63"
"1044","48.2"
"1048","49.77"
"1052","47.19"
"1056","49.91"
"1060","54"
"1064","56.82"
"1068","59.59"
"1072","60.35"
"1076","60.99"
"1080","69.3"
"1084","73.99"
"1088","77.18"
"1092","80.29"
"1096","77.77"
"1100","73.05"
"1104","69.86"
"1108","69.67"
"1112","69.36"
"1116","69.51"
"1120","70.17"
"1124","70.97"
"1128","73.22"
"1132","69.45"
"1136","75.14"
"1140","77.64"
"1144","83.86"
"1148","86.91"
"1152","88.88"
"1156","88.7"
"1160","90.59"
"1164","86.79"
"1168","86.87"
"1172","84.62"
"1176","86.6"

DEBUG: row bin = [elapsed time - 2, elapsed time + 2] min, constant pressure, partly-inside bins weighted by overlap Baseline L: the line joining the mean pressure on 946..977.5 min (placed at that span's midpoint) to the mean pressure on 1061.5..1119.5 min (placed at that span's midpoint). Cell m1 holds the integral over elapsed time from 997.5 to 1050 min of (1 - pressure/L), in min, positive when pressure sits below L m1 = 0.5 min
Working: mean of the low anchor 59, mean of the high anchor 69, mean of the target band 63.1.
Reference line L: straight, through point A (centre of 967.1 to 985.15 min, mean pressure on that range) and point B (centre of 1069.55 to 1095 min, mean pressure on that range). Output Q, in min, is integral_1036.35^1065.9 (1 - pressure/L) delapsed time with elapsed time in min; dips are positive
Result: 7.4 min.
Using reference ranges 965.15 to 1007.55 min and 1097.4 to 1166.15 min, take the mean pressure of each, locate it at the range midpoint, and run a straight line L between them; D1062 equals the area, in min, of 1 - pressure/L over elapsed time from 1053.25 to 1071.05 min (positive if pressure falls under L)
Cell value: 3.93 min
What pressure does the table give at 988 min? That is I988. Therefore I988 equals 64.01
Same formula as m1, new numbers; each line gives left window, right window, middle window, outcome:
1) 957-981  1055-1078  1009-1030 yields -4.50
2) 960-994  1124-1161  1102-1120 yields 1.77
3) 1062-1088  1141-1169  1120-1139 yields 1.83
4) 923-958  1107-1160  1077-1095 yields -0.86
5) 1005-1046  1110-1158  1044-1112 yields 6.36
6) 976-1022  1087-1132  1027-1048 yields 4.15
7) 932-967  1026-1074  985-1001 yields -2.35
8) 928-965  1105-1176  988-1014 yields -1.93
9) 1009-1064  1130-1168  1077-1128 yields 0.63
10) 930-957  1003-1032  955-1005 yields -0.28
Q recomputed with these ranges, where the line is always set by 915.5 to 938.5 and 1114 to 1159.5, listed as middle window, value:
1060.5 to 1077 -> 2.39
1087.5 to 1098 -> -0.95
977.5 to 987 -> -0.94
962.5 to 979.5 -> -2.04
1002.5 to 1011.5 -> -1.23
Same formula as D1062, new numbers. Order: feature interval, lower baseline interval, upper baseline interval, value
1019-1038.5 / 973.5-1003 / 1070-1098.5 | 0.4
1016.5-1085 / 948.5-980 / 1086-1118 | 8.7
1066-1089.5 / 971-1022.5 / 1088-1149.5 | 1.6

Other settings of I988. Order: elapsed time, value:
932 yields 51.74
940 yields 53.74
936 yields 50.59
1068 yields 59.59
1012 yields 72.23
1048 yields 49.77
